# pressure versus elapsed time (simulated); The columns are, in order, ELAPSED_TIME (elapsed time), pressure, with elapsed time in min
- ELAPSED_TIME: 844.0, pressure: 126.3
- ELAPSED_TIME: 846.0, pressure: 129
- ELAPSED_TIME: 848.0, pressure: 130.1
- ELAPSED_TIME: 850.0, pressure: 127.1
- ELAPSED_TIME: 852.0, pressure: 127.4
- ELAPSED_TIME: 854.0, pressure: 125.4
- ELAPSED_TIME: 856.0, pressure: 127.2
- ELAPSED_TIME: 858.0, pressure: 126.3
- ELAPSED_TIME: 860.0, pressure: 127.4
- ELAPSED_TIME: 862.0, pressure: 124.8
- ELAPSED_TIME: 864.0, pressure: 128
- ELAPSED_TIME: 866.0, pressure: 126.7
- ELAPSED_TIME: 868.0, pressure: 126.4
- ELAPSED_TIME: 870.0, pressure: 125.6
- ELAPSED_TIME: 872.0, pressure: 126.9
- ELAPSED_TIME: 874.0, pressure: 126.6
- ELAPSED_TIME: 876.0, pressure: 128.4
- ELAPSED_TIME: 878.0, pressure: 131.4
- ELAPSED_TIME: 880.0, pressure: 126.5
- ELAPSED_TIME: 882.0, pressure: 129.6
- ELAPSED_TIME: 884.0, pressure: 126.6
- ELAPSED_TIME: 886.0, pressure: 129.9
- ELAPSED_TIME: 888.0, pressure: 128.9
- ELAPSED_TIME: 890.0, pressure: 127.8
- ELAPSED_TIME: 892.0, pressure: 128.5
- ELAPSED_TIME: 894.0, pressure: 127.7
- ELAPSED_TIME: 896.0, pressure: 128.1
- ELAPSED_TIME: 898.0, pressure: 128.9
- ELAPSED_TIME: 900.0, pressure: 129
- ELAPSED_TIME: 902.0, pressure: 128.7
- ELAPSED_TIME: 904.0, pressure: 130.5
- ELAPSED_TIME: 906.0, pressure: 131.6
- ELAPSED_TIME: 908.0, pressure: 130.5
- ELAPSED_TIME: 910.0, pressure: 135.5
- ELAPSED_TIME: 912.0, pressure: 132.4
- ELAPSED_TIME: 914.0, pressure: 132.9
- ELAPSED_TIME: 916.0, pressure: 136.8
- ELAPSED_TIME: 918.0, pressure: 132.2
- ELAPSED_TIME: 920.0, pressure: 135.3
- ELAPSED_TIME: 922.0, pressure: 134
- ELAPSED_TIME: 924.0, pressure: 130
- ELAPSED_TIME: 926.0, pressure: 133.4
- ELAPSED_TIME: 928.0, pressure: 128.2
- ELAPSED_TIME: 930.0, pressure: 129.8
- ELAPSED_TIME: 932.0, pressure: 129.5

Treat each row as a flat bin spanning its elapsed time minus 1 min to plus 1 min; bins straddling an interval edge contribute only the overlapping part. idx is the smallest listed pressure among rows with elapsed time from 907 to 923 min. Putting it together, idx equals 130.5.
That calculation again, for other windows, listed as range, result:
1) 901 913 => 128.7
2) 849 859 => 125.4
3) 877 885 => 126.5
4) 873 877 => 126.6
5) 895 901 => 128.1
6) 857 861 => 126.3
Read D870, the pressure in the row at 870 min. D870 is 125.6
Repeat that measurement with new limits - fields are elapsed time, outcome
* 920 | 135.3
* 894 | 127.7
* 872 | 126.9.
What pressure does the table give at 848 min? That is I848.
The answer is 130.1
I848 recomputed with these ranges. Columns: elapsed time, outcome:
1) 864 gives 128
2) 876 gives 128.4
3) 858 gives 126.3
